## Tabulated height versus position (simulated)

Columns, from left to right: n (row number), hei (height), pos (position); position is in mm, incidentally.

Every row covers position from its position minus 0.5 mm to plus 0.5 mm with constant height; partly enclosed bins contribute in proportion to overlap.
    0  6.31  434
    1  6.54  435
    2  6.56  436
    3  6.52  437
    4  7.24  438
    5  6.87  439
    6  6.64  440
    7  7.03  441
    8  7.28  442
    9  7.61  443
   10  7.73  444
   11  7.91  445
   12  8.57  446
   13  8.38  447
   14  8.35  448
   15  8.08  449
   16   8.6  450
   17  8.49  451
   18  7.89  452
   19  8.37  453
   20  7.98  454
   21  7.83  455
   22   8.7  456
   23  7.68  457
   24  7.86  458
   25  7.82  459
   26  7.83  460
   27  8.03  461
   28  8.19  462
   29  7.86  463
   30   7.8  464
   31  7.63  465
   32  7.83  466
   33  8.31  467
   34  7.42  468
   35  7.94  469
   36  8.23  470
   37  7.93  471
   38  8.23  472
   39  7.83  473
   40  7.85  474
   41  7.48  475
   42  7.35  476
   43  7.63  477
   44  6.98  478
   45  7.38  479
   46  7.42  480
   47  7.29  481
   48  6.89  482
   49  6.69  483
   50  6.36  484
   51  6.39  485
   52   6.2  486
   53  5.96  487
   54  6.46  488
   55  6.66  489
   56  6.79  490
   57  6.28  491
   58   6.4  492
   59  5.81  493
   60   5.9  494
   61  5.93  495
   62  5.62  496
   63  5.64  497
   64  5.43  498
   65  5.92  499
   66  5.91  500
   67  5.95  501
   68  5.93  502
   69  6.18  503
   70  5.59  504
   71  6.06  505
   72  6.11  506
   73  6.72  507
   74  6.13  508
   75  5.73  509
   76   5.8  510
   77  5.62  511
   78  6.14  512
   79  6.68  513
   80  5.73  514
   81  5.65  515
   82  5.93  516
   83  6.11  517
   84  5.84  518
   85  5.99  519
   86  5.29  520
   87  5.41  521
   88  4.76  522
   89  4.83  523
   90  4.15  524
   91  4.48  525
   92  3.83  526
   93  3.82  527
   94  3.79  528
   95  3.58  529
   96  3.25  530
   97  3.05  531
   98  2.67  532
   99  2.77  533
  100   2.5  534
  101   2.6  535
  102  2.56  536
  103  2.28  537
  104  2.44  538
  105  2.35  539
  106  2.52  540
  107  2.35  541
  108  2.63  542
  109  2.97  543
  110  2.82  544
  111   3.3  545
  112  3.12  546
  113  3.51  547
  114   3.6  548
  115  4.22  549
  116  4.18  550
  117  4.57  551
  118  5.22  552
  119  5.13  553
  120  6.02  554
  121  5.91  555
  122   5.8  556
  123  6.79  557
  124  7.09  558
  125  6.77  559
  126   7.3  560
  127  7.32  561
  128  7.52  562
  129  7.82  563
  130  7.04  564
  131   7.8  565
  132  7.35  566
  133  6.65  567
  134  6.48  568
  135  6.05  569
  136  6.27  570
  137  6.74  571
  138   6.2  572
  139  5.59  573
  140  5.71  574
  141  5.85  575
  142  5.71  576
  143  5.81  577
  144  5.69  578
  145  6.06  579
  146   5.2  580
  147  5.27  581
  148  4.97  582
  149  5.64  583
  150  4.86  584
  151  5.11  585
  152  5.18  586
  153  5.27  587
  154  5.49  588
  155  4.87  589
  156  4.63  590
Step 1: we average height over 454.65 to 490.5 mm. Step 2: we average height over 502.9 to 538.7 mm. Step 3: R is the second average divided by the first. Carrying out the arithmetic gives 0.63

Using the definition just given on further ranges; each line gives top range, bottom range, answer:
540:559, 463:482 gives 0.57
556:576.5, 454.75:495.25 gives 0.92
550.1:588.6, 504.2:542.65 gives 1.37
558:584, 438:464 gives 0.80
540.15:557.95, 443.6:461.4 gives 0.53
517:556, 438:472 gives 0.49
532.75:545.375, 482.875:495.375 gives 0.42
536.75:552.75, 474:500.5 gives 0.51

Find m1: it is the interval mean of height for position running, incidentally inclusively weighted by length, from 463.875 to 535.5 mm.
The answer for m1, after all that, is 5.97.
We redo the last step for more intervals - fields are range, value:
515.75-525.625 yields 5.24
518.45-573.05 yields 4.74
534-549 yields 2.83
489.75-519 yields 5.98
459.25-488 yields 7.45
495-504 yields 5.82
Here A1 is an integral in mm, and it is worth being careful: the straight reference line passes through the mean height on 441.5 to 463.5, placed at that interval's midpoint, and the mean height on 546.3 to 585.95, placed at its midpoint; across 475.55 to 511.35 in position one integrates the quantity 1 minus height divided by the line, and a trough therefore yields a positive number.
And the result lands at 4.8 mm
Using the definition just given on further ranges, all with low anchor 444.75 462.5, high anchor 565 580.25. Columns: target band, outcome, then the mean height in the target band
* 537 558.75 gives 8.07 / 4.11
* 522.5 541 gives 9.95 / 3.17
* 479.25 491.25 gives 1.55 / 6.64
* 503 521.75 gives 3.29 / 5.91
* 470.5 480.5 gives 0.22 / 7.61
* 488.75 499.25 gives 2.04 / 6.02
